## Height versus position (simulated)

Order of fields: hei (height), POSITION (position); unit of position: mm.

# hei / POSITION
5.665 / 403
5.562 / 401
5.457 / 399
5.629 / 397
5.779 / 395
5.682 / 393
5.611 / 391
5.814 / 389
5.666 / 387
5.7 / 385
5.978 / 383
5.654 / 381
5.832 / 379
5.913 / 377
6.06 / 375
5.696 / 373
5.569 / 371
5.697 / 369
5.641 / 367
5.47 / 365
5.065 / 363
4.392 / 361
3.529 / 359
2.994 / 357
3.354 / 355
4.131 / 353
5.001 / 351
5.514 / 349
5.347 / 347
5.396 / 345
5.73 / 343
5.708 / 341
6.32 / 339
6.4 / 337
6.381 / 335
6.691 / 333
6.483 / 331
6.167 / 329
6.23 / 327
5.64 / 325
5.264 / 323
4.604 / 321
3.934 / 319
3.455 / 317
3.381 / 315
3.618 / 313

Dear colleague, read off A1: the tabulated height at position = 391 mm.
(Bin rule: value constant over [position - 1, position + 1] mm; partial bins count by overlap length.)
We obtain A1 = 5.611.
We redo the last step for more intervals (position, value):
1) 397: 5.629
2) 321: 4.604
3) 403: 5.665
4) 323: 5.264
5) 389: 5.814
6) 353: 4.131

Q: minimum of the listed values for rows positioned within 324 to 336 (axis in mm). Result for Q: 5.64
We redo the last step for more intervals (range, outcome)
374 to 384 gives 5.654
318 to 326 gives 3.934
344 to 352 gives 5.001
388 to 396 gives 5.611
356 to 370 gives 2.994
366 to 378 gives 5.569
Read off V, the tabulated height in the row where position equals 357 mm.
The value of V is 2.994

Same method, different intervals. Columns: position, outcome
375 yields 6.06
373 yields 5.696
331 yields 6.483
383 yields 5.978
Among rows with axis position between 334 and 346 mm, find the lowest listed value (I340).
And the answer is 5.396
